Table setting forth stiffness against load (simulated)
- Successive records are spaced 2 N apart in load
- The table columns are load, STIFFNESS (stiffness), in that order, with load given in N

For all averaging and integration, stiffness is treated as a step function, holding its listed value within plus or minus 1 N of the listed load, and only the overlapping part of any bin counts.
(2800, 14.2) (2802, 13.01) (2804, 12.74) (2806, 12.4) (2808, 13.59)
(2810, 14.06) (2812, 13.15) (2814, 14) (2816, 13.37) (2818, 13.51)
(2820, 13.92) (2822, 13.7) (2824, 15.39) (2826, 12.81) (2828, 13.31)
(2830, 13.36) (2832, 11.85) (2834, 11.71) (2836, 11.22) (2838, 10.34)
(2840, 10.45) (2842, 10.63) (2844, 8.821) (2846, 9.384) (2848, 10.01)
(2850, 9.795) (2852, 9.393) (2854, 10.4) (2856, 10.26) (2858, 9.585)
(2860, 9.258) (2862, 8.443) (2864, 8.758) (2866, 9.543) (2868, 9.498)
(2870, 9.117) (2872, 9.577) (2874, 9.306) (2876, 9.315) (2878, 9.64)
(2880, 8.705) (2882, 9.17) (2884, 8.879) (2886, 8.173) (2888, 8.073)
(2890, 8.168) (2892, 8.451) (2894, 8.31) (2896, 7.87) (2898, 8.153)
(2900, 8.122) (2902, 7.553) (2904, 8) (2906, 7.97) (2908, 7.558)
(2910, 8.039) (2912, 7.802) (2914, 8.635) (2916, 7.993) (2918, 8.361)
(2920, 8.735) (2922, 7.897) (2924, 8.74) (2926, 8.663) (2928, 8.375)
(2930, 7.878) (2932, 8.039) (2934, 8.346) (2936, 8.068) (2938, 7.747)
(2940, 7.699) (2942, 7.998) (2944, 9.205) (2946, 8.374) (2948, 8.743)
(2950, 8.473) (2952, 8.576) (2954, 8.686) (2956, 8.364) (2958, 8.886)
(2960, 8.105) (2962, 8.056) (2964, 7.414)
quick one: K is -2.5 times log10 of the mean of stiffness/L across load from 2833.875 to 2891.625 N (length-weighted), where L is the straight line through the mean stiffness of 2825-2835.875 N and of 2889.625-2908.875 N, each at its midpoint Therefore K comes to 0.10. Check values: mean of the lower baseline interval 12.5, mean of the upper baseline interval 8.01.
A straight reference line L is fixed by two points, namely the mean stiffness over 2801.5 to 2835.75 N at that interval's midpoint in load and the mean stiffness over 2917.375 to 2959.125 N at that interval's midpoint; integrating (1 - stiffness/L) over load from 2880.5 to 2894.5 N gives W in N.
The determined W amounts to 2.6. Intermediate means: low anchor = 13.2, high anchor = 8.37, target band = 8.47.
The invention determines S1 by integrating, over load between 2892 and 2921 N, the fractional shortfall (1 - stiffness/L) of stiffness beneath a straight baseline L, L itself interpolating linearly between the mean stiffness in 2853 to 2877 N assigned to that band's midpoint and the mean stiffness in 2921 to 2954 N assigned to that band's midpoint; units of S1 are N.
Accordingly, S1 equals 2.3 N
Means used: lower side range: 9.42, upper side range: 8.31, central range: 8.09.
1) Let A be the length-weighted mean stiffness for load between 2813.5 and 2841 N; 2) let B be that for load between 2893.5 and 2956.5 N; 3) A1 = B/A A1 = 0.64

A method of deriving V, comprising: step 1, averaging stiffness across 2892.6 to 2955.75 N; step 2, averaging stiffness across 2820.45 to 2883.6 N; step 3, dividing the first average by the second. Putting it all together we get 0.79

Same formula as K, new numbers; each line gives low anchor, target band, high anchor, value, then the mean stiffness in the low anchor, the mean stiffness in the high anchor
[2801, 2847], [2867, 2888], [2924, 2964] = 0.17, 12.5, 8.32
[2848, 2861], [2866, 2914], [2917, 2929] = 0.07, 9.8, 8.46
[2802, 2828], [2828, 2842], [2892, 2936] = 0.08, 13.5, 8.15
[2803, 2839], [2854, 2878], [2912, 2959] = 0.19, 13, 8.36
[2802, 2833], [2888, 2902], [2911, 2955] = 0.22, 13.4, 8.32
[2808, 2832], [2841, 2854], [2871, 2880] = 0.18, 13.6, 9.38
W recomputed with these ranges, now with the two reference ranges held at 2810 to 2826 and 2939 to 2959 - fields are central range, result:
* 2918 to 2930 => 1.4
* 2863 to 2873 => 2.1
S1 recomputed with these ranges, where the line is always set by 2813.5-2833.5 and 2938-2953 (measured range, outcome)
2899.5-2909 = 2.15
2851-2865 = 3.02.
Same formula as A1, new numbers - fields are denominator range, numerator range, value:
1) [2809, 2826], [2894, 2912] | 0.57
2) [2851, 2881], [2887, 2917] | 0.86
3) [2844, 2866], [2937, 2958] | 0.89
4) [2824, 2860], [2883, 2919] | 0.75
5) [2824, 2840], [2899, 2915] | 0.65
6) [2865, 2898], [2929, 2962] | 0.94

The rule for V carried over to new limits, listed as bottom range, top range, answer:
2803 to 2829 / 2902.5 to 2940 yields 0.60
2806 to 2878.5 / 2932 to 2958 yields 0.75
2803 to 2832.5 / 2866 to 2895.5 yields 0.66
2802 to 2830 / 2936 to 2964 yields 0.62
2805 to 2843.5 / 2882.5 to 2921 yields 0.64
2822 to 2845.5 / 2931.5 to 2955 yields 0.70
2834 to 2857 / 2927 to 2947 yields 0.81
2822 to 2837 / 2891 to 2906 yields 0.63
